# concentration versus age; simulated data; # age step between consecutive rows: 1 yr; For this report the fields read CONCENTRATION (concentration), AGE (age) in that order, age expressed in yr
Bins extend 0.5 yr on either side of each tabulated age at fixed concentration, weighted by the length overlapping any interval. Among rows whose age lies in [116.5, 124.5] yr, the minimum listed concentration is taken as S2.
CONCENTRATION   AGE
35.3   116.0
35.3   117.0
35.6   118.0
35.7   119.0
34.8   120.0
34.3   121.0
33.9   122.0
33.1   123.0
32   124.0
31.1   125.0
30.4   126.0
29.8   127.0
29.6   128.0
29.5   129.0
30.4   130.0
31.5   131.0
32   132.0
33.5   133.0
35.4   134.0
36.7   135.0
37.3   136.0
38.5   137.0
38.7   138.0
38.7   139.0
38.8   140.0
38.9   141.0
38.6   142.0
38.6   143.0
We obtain 32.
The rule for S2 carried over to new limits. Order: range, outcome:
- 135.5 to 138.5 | 37.3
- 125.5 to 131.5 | 29.5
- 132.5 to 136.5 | 33.5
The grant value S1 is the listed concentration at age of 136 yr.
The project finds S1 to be 37.3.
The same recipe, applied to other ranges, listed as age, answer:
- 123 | 33.1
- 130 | 30.4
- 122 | 33.9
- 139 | 38.7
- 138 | 38.7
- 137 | 38.5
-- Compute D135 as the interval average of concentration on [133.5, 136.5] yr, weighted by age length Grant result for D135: 36.5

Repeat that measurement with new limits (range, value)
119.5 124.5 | 33.6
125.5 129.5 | 29.8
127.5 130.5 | 29.8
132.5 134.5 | 34.5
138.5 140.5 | 38.8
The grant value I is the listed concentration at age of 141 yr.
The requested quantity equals 38.9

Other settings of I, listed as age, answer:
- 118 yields 35.6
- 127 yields 29.8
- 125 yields 31.1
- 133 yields 33.5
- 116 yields 35.3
